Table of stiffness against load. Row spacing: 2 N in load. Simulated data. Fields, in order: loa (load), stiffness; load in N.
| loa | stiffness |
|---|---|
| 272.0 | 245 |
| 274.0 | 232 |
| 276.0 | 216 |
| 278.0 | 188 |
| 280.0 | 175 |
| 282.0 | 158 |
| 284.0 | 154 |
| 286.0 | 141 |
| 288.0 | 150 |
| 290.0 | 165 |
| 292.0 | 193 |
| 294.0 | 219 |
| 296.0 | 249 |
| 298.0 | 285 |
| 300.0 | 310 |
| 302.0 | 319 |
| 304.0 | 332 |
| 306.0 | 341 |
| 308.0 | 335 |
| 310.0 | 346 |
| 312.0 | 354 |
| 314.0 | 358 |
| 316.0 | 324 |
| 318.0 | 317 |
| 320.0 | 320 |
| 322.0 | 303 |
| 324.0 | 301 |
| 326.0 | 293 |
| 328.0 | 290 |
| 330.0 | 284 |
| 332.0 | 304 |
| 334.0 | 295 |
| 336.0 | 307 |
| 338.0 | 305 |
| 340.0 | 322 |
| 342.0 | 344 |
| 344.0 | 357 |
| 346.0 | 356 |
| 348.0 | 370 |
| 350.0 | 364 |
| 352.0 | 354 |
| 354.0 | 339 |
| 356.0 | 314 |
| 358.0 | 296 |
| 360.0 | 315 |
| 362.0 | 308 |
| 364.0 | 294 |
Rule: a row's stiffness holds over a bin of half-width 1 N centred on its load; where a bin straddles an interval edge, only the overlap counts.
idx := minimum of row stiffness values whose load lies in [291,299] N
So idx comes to 193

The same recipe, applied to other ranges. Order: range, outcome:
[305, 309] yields 335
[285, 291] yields 141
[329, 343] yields 284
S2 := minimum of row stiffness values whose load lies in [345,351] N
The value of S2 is 356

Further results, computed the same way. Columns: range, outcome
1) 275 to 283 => 158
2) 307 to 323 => 303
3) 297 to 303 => 285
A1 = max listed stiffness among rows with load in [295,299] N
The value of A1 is 285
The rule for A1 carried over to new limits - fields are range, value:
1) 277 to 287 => 188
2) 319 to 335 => 320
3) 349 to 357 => 364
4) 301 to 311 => 346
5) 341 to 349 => 370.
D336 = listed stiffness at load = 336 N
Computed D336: 307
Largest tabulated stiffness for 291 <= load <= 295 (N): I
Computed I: 219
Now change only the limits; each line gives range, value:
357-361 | 315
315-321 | 324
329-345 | 357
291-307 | 341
